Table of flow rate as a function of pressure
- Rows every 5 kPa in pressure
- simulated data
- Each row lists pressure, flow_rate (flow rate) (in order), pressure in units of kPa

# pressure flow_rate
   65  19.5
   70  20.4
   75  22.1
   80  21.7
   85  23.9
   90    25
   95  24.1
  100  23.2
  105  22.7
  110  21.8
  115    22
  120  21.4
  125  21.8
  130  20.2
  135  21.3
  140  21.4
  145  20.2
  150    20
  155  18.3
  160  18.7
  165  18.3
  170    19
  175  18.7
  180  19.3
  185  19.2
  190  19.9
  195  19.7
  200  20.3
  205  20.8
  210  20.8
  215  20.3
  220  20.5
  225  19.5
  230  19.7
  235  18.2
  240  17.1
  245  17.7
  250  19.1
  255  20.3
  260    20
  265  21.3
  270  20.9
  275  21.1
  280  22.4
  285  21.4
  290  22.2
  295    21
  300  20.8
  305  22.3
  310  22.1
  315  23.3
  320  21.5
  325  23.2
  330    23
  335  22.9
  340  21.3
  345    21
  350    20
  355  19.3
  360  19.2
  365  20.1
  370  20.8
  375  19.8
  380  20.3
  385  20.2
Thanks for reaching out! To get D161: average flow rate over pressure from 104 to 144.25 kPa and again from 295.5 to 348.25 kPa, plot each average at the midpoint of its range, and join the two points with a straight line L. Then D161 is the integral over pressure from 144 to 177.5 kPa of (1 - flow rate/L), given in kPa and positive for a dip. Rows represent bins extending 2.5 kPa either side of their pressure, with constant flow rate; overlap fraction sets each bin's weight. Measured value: 4.0 kPa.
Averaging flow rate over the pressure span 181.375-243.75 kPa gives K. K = 19.6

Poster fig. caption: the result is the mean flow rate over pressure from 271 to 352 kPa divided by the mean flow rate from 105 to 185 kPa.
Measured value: 1.1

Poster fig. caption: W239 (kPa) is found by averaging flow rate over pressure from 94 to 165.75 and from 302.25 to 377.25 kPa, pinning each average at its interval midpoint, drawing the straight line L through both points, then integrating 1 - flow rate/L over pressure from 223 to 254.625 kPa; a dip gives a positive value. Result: 3.8 kPa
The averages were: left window 21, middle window 18.7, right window 21.3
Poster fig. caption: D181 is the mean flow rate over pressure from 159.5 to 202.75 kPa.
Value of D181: 19.3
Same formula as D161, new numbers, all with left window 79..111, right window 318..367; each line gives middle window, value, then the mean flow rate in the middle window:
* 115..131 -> 1.2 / 21.4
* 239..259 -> 2.9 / 18.8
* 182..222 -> 4.0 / 20.2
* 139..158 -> 2.5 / 19.8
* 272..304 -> 0.2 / 21.5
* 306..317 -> -0.6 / 22.6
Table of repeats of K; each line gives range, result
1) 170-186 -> 19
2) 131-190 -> 19.5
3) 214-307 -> 20.3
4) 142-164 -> 19.3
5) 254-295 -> 21.2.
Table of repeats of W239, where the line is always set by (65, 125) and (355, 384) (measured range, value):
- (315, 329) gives -1.5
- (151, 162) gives 1.6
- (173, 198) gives 2.6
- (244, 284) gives 0.8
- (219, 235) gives 1.3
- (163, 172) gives 1.3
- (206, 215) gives 0.3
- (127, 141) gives 0.7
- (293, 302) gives -0.1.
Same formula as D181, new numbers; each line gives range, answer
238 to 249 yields 17.6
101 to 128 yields 22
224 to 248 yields 18.4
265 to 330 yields 21.9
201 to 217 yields 20.6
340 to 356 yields 20.4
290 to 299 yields 21.3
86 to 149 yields 22.1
